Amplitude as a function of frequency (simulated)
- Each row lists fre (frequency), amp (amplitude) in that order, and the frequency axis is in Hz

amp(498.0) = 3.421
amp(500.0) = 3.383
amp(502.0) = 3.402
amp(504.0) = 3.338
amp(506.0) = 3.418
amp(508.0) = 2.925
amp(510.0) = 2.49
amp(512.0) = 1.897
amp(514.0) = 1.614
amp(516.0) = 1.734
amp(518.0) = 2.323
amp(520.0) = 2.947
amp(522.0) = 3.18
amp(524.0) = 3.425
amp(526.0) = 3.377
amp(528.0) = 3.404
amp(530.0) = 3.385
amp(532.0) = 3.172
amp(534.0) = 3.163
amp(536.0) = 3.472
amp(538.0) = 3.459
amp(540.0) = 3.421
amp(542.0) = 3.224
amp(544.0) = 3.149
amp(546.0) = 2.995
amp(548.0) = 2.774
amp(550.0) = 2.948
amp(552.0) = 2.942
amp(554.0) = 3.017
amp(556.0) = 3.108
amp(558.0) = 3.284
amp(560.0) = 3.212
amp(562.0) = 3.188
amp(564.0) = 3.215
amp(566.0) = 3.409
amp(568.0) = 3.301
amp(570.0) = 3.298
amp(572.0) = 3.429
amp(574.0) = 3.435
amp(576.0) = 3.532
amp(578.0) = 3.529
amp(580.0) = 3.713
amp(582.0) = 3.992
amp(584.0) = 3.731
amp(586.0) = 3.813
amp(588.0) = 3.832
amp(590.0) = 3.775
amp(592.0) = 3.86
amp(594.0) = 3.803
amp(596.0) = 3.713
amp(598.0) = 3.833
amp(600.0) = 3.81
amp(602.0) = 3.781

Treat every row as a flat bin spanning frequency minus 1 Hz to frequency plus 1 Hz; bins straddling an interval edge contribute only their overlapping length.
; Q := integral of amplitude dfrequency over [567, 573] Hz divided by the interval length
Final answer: 3.34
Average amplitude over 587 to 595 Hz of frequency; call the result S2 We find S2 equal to 3.82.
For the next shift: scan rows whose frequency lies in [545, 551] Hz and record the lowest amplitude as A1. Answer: 2.774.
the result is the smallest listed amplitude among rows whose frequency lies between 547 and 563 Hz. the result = 2.774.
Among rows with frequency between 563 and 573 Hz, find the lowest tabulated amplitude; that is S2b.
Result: 3.215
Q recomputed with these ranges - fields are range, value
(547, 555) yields 2.92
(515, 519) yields 2.03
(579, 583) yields 3.85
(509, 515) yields 2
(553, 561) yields 3.16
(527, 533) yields 3.32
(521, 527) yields 3.33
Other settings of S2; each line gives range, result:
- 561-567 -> 3.27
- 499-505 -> 3.37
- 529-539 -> 3.33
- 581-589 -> 3.84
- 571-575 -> 3.43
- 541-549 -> 3.04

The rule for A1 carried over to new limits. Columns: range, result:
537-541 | 3.421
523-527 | 3.377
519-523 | 2.947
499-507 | 3.338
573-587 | 3.435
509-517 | 1.614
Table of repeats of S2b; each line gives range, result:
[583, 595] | 3.731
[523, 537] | 3.163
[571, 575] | 3.429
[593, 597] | 3.713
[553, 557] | 3.017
